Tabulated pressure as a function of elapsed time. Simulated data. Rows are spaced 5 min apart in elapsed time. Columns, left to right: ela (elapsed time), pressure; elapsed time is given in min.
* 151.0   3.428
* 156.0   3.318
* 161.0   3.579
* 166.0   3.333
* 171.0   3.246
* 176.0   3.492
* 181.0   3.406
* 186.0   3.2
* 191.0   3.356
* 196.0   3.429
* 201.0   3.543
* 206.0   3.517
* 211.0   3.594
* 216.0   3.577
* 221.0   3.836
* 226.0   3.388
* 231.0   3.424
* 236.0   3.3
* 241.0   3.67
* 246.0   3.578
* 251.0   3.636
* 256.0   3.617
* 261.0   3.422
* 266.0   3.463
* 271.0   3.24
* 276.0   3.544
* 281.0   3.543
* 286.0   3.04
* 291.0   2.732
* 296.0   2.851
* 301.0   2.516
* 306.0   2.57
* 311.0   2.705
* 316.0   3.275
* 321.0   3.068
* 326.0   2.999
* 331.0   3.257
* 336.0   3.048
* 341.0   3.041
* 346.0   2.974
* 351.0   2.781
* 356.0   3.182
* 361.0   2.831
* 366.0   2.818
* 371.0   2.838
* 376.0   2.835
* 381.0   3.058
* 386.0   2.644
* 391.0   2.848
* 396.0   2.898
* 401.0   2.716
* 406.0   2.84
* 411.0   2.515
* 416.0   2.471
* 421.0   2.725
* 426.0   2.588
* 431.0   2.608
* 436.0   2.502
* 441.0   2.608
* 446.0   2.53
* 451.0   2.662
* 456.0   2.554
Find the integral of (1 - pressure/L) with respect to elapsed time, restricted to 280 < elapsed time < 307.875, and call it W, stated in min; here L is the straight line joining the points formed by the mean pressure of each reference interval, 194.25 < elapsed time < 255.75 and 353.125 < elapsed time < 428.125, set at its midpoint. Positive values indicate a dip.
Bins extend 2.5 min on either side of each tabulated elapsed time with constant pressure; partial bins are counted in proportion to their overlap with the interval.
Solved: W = 3.3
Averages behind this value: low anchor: 3.55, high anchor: 2.79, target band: 2.85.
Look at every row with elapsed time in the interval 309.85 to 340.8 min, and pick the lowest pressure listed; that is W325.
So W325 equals 2.705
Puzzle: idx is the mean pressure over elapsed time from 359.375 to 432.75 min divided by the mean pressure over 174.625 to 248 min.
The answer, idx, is 0.8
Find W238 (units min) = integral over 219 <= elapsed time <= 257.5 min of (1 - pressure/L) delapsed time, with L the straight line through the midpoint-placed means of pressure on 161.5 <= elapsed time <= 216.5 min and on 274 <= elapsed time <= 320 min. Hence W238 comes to -4.0 min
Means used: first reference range 3.43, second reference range 2.97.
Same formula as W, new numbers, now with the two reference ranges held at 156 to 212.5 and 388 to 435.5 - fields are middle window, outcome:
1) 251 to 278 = -2.7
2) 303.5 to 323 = 0.6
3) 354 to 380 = -0.7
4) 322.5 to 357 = -1.4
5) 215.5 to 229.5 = -1.3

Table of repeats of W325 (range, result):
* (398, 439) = 2.471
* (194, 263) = 3.3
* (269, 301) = 2.516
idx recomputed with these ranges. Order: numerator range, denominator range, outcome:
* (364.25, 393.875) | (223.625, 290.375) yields 0.83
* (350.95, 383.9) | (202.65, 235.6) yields 0.82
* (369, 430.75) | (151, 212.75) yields 0.80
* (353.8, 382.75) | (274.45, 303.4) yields 0.97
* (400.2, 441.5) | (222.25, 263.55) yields 0.74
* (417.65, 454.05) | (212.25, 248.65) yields 0.73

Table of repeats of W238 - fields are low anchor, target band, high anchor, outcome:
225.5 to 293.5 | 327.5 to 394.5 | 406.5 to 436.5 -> -0.98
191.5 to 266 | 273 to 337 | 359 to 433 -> 3.25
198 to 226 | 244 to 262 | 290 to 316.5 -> -2.06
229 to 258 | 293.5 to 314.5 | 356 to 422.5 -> 3.49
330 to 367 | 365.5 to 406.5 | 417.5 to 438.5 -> -0.43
